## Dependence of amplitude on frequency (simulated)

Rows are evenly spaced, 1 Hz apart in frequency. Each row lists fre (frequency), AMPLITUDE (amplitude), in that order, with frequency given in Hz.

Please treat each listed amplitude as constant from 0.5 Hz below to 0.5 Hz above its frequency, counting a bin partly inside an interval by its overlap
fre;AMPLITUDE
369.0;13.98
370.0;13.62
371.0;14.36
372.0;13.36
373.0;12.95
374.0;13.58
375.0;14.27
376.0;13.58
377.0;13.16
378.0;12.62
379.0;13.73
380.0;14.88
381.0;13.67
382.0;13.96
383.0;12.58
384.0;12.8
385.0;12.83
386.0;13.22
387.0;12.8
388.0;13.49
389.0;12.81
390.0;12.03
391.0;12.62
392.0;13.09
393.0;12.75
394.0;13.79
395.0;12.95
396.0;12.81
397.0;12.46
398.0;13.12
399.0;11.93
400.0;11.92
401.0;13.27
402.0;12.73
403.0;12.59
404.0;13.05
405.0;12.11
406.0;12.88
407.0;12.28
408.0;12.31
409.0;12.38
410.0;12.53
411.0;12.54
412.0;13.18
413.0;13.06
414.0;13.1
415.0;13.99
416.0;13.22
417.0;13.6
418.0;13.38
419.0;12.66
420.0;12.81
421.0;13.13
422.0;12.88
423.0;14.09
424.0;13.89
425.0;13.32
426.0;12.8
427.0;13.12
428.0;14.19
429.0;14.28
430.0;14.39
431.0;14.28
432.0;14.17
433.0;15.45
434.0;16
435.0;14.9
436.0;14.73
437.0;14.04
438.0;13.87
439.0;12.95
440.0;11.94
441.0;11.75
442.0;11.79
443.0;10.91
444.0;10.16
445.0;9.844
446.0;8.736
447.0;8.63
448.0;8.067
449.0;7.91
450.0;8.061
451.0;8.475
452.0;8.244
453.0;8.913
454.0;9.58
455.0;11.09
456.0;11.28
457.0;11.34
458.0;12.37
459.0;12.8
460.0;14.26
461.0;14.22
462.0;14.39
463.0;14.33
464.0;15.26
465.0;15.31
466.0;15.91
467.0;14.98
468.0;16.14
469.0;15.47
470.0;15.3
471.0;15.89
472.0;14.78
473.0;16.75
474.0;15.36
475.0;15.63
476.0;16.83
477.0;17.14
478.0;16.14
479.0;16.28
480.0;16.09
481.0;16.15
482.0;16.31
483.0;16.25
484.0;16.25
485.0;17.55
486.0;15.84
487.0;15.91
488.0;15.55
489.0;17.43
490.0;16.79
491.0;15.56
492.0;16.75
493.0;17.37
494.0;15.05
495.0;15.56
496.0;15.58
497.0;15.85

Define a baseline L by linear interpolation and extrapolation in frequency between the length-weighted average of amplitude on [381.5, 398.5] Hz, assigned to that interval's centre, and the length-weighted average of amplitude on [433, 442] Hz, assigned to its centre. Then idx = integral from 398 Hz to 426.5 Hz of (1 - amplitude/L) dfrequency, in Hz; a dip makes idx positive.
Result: 0.9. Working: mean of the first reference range 12.9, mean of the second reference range 13.8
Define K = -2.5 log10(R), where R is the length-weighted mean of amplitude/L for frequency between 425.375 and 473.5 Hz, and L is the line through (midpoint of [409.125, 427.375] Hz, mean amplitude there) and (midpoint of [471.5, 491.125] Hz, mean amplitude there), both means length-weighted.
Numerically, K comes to 0.15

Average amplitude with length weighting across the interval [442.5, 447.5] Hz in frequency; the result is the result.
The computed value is 9.66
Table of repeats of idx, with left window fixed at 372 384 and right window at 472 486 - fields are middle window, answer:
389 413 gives 2.5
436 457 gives 6.7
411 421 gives 0.9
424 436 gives 0.5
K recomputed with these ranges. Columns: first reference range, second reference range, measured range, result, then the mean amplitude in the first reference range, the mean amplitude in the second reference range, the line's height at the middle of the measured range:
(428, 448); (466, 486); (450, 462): 0.27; 12.7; 16.1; 14.3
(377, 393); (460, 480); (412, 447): 0.10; 13.1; 15.6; 14.4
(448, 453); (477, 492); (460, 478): -0.23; 8.24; 16.3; 12.6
